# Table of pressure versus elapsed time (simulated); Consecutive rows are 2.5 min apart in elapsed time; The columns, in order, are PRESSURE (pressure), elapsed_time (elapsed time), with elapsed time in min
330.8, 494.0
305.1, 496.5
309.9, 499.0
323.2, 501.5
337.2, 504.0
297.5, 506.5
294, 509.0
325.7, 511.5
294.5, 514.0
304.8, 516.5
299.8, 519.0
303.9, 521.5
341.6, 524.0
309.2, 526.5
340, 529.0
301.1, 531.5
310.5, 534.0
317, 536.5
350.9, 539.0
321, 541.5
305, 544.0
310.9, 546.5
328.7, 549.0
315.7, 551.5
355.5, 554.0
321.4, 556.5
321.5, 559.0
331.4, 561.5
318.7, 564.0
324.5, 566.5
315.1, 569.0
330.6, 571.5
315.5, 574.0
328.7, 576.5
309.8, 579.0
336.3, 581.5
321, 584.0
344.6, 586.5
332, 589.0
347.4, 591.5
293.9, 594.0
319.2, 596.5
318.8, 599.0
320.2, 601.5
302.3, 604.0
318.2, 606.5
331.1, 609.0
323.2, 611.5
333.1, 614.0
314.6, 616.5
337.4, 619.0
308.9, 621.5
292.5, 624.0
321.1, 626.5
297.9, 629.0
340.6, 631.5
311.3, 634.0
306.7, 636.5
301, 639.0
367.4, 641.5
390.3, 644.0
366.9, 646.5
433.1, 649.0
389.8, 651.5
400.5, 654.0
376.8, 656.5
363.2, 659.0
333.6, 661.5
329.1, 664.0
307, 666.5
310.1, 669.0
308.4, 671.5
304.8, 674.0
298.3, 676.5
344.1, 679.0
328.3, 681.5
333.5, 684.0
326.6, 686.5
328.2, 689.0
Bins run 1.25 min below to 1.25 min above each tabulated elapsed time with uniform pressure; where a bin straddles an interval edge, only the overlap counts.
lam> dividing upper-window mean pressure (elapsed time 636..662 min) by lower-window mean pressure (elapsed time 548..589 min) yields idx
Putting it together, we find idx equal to 1.1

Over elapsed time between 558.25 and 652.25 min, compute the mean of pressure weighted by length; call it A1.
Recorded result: 329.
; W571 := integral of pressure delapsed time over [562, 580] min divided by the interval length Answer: 321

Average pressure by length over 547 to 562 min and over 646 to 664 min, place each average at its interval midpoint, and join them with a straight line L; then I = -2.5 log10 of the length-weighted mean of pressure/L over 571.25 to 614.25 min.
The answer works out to 0.08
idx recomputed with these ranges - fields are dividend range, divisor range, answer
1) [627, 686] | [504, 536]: 1.09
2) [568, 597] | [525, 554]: 1.01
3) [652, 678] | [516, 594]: 1.04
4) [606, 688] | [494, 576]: 1.05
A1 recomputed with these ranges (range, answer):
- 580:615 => 324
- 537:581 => 324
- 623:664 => 349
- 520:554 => 321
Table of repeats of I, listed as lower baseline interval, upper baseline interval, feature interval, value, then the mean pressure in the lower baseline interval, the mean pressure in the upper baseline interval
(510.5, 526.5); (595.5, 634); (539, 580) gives -0.030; 311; 318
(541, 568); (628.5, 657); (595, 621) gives 0.075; 323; 358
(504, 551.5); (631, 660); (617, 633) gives 0.124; 315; 363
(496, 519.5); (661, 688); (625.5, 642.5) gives -0.009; 310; 320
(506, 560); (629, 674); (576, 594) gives 0.004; 317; 347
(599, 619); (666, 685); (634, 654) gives -0.143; 321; 317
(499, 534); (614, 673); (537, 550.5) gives -0.014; 313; 339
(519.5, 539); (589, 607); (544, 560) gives -0.018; 319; 318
